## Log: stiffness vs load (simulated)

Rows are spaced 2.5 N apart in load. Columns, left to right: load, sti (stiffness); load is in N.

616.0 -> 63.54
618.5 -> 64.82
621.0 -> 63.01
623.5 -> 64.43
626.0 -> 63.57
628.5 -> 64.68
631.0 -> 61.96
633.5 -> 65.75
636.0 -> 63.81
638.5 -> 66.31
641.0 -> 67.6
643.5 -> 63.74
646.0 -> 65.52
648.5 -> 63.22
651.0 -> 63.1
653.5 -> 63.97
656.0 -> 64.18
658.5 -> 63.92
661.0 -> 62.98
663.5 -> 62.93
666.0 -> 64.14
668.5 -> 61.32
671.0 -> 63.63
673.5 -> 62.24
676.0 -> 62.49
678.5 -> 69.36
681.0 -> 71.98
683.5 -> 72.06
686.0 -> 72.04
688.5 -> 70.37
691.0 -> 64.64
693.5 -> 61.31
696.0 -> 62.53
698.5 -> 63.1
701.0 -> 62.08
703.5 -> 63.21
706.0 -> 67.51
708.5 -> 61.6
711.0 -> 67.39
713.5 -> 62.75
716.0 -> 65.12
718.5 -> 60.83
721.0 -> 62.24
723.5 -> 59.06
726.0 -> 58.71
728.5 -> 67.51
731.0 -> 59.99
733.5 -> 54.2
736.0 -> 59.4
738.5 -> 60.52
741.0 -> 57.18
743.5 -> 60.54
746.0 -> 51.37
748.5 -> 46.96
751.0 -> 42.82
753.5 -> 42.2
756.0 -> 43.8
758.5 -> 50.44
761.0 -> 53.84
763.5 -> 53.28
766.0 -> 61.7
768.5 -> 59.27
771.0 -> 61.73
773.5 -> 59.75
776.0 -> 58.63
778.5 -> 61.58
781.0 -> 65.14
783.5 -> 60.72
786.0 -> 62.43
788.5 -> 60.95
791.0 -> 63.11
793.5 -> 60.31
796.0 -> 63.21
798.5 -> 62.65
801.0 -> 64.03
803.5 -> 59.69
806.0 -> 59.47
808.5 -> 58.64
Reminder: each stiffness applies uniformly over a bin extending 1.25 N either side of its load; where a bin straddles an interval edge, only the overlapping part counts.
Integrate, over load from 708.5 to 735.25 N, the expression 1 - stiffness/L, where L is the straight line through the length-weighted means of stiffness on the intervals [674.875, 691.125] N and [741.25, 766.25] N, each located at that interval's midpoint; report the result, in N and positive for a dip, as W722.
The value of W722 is -1.24 N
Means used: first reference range 69.3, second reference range 50.5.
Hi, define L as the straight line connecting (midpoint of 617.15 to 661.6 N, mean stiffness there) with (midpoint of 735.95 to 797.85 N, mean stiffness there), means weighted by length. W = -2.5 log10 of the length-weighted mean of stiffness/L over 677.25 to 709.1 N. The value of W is -0.09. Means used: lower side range 64.3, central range 66.4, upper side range 56.8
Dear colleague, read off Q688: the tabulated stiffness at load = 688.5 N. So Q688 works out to 70.37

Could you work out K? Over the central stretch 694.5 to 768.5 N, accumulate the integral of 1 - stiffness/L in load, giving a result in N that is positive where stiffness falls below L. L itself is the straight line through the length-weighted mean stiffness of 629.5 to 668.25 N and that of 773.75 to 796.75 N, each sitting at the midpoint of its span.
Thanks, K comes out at 5.48 N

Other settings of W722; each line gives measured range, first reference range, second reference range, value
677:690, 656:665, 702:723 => -1.5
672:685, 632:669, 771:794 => -0.8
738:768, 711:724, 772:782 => 4.7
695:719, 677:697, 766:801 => 1.1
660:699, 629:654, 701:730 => -1.0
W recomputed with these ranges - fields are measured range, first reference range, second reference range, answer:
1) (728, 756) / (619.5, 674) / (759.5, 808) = 0.14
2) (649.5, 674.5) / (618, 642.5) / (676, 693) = 0.07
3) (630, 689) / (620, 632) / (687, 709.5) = -0.02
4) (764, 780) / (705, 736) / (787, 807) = 0.03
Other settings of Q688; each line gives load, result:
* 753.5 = 42.2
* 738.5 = 60.52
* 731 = 59.99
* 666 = 64.14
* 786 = 62.43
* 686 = 72.04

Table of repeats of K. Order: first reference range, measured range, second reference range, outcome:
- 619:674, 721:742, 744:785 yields -0.89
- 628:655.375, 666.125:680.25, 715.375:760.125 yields -0.59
